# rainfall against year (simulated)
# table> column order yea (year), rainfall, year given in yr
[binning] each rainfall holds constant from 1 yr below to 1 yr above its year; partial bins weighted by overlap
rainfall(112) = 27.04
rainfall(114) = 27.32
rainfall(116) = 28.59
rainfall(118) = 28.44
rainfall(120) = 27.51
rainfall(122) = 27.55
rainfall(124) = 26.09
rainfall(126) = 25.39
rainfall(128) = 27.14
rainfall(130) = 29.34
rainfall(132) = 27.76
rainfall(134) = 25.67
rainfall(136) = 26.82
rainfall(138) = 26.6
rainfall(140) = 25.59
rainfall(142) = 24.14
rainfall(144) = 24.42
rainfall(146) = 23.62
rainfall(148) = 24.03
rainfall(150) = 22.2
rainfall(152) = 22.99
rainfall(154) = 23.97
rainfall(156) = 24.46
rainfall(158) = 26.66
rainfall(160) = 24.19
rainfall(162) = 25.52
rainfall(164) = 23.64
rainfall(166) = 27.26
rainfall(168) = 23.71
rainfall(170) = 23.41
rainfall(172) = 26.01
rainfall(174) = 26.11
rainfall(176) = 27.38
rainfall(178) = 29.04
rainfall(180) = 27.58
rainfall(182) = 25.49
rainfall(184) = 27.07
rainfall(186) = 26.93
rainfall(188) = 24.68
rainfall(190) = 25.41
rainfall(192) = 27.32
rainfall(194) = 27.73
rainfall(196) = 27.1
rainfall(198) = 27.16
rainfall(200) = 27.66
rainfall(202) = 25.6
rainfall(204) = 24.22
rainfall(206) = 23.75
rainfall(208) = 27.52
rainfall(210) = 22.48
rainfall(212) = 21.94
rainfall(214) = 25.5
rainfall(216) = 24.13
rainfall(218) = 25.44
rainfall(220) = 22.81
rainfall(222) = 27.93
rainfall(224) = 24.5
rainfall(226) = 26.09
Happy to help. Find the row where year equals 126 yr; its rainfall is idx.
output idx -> 25.39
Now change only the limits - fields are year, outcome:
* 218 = 25.44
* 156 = 24.46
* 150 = 22.2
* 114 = 27.32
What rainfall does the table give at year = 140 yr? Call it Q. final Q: 25.59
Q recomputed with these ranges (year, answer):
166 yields 27.26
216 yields 24.13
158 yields 26.66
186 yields 26.93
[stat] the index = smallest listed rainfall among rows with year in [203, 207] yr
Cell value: 23.75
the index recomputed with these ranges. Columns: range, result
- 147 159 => 22.2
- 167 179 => 23.41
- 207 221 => 21.94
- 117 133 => 25.39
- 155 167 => 23.64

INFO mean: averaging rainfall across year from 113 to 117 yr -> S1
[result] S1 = 28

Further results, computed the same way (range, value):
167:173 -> 24.4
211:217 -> 23.9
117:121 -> 28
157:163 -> 25.5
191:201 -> 27.4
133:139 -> 26.4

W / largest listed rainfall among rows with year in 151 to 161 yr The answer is 26.66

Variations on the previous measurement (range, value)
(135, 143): 26.82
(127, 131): 29.34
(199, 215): 27.66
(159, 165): 25.52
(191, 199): 27.73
